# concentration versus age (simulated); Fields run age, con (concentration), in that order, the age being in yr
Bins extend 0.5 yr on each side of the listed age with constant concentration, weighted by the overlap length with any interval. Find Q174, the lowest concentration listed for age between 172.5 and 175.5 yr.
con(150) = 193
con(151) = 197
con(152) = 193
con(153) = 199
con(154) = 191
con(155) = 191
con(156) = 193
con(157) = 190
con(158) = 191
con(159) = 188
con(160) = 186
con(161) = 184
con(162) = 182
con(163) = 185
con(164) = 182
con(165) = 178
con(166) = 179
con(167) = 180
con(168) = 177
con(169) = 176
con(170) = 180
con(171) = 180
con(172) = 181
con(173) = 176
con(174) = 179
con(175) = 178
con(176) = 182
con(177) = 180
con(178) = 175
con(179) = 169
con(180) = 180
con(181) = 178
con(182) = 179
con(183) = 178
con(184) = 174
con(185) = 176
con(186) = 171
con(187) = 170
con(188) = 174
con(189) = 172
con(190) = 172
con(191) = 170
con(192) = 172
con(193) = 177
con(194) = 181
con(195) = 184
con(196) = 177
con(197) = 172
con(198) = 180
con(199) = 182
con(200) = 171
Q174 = 176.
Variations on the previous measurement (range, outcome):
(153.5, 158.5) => 190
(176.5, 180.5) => 169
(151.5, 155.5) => 191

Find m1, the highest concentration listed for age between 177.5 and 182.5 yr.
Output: 180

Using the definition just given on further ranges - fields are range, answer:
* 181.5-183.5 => 179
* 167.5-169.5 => 177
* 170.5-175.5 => 181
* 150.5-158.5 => 199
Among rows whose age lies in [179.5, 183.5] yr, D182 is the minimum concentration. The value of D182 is 178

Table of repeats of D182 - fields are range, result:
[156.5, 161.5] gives 184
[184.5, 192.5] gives 170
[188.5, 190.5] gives 172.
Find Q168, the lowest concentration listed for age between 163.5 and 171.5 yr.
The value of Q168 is 176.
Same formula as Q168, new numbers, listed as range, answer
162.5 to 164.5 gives 182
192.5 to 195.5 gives 177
